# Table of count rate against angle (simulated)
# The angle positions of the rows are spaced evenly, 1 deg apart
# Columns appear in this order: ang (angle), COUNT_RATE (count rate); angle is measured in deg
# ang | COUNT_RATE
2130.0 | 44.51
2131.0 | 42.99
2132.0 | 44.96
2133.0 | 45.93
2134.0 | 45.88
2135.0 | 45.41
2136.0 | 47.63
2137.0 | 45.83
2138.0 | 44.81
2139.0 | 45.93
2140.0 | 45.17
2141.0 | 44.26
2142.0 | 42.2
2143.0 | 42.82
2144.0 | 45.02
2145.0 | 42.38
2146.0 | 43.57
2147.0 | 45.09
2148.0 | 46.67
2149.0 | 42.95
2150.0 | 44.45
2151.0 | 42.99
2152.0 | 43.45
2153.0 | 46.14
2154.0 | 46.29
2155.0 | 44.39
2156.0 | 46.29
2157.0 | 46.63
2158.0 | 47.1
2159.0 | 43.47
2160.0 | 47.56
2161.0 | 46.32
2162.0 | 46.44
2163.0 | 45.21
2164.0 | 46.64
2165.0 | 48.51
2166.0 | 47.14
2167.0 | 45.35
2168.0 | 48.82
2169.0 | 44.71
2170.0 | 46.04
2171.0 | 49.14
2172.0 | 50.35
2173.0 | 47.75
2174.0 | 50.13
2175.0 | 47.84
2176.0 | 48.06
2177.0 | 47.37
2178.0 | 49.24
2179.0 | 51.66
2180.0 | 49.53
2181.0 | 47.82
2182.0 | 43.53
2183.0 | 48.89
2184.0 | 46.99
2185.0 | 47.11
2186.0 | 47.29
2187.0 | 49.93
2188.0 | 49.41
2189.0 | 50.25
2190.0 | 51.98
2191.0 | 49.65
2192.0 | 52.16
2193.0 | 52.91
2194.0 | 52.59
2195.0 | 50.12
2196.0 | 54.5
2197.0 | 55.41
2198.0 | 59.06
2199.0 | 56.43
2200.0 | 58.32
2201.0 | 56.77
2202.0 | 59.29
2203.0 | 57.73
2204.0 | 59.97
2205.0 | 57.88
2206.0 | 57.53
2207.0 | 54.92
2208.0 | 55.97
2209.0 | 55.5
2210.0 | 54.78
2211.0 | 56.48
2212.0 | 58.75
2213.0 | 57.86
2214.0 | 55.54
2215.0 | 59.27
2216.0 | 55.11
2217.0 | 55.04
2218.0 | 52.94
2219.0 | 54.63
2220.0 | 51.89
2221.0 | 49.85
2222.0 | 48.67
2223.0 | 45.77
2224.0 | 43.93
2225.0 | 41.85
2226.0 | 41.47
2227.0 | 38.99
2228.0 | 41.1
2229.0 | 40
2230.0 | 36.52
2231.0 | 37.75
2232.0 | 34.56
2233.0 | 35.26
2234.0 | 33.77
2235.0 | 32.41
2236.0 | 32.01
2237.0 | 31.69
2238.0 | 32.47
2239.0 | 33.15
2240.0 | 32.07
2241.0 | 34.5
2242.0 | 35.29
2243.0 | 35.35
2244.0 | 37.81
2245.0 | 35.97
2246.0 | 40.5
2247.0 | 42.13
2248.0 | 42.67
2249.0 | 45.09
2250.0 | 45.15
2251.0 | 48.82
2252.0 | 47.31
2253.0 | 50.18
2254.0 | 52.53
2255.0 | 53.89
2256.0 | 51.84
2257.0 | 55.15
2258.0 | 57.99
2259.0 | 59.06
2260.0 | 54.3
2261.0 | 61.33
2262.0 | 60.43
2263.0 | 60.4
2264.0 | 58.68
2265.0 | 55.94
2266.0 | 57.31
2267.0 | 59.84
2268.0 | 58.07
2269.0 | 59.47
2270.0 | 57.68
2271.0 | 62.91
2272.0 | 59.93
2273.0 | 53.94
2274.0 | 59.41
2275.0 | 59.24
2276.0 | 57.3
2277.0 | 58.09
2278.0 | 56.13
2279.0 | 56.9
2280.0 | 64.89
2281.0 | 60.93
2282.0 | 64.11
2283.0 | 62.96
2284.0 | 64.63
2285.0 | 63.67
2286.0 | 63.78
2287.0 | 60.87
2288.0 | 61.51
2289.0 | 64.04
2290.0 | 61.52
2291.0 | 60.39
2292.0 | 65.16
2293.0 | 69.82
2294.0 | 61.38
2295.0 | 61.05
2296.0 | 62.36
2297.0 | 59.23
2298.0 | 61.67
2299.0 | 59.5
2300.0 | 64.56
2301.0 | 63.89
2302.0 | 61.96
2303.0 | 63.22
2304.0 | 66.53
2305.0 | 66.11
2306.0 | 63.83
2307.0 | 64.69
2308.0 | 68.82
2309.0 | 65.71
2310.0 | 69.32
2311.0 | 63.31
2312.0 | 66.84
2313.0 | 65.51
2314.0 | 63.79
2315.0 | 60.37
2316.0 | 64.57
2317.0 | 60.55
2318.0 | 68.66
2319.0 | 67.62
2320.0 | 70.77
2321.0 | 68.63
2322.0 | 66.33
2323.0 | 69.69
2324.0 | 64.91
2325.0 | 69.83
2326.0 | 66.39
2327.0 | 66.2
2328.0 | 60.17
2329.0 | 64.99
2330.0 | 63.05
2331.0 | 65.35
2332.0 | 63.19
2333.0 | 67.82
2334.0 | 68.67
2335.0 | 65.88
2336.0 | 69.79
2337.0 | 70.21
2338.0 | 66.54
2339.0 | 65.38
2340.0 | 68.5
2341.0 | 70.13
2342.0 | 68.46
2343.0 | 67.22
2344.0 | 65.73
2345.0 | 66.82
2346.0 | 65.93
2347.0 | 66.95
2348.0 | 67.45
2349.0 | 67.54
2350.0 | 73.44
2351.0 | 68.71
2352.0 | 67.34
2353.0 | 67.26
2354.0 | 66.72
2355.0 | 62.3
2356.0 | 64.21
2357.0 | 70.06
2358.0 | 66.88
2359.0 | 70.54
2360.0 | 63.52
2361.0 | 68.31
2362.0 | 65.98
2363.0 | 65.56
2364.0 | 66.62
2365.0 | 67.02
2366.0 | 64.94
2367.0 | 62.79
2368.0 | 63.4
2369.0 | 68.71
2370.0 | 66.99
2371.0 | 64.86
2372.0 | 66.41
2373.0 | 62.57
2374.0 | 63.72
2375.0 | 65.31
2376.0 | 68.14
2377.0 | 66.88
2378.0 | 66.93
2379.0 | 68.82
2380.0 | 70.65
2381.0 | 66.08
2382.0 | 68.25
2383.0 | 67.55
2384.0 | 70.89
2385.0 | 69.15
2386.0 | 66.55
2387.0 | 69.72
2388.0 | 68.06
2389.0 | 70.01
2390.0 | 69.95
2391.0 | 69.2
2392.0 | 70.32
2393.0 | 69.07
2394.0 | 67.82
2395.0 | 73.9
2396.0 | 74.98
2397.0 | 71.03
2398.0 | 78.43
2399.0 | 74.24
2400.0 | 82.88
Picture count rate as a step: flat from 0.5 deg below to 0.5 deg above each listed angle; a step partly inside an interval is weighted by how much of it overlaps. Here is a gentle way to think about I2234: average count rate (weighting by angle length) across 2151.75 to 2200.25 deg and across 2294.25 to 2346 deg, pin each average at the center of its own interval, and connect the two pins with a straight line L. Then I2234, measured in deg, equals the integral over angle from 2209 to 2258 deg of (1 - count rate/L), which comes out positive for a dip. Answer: 9.5 deg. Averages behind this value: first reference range 48.8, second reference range 65.6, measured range 44.6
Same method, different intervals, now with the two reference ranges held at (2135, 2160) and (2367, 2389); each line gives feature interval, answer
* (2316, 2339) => -1.6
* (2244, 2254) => 1.9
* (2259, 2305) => -2.5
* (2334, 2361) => -1.4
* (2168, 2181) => -0.3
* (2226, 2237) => 3.5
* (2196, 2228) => -1.6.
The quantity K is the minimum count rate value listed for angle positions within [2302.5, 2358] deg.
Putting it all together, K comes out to 60.17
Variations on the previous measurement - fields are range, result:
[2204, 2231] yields 36.52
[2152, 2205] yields 43.45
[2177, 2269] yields 31.69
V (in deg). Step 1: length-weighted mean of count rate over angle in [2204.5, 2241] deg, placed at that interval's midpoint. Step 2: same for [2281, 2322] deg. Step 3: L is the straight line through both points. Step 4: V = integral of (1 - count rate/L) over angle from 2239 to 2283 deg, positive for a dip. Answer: 2.08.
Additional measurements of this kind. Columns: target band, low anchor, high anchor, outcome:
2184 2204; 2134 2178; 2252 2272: -1.3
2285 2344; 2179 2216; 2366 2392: -2.6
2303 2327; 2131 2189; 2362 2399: -1.7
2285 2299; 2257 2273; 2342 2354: -0.2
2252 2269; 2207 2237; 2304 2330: -0.6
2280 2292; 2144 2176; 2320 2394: -0.7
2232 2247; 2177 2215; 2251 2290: 5.8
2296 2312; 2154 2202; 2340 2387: -0.7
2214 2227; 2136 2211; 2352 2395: 0.8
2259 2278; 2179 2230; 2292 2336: 0.3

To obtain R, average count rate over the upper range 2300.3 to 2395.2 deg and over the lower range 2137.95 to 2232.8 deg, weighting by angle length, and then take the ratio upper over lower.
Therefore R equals 1.37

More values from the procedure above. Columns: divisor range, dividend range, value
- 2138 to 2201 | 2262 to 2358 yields 1.34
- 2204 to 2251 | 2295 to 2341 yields 1.46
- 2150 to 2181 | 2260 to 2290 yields 1.28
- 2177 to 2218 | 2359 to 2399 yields 1.27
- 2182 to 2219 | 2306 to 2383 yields 1.23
